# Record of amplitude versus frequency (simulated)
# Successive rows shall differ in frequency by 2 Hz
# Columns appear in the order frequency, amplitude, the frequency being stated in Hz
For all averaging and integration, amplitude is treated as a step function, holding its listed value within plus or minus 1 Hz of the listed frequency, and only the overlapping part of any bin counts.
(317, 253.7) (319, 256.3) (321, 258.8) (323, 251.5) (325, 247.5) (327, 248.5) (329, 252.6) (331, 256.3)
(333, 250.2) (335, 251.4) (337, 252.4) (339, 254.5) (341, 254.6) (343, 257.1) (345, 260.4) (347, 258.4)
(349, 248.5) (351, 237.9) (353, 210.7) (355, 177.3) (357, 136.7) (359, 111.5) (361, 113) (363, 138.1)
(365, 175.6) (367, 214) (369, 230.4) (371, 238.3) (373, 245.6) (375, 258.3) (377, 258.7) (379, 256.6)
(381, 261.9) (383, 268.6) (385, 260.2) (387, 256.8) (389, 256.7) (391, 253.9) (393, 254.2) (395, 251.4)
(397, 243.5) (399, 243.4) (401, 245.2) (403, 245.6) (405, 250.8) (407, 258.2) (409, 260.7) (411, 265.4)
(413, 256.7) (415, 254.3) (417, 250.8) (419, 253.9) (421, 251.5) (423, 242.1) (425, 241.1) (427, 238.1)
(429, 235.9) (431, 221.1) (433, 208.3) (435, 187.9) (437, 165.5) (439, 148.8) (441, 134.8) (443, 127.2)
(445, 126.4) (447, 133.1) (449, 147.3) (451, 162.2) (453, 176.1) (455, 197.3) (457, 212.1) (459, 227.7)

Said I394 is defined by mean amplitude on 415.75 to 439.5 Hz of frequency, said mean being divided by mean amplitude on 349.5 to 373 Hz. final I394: 1.20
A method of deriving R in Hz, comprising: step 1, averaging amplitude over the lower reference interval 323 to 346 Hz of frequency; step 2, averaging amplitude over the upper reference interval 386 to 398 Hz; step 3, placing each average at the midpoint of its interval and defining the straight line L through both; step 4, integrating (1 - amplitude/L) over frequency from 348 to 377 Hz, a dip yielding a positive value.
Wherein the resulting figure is 6.3 Hz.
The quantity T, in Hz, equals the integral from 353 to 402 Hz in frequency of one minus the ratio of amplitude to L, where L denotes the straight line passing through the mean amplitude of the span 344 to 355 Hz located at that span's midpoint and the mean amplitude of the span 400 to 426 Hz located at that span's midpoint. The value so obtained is 4.3 Hz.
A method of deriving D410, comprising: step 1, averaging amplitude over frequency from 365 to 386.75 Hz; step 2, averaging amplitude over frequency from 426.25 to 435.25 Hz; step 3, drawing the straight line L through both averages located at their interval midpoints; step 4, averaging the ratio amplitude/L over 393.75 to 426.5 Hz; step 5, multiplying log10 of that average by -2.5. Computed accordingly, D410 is -0.09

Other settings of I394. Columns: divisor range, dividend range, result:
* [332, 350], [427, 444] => 0.72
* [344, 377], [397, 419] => 1.23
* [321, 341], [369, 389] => 1.01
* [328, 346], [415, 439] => 0.88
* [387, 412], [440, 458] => 0.62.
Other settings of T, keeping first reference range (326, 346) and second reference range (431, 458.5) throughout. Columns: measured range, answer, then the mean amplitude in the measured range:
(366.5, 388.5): -3.1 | 251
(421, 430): -2.9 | 241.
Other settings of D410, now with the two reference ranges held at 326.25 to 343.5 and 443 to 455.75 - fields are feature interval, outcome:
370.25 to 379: -0.152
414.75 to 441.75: -0.242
